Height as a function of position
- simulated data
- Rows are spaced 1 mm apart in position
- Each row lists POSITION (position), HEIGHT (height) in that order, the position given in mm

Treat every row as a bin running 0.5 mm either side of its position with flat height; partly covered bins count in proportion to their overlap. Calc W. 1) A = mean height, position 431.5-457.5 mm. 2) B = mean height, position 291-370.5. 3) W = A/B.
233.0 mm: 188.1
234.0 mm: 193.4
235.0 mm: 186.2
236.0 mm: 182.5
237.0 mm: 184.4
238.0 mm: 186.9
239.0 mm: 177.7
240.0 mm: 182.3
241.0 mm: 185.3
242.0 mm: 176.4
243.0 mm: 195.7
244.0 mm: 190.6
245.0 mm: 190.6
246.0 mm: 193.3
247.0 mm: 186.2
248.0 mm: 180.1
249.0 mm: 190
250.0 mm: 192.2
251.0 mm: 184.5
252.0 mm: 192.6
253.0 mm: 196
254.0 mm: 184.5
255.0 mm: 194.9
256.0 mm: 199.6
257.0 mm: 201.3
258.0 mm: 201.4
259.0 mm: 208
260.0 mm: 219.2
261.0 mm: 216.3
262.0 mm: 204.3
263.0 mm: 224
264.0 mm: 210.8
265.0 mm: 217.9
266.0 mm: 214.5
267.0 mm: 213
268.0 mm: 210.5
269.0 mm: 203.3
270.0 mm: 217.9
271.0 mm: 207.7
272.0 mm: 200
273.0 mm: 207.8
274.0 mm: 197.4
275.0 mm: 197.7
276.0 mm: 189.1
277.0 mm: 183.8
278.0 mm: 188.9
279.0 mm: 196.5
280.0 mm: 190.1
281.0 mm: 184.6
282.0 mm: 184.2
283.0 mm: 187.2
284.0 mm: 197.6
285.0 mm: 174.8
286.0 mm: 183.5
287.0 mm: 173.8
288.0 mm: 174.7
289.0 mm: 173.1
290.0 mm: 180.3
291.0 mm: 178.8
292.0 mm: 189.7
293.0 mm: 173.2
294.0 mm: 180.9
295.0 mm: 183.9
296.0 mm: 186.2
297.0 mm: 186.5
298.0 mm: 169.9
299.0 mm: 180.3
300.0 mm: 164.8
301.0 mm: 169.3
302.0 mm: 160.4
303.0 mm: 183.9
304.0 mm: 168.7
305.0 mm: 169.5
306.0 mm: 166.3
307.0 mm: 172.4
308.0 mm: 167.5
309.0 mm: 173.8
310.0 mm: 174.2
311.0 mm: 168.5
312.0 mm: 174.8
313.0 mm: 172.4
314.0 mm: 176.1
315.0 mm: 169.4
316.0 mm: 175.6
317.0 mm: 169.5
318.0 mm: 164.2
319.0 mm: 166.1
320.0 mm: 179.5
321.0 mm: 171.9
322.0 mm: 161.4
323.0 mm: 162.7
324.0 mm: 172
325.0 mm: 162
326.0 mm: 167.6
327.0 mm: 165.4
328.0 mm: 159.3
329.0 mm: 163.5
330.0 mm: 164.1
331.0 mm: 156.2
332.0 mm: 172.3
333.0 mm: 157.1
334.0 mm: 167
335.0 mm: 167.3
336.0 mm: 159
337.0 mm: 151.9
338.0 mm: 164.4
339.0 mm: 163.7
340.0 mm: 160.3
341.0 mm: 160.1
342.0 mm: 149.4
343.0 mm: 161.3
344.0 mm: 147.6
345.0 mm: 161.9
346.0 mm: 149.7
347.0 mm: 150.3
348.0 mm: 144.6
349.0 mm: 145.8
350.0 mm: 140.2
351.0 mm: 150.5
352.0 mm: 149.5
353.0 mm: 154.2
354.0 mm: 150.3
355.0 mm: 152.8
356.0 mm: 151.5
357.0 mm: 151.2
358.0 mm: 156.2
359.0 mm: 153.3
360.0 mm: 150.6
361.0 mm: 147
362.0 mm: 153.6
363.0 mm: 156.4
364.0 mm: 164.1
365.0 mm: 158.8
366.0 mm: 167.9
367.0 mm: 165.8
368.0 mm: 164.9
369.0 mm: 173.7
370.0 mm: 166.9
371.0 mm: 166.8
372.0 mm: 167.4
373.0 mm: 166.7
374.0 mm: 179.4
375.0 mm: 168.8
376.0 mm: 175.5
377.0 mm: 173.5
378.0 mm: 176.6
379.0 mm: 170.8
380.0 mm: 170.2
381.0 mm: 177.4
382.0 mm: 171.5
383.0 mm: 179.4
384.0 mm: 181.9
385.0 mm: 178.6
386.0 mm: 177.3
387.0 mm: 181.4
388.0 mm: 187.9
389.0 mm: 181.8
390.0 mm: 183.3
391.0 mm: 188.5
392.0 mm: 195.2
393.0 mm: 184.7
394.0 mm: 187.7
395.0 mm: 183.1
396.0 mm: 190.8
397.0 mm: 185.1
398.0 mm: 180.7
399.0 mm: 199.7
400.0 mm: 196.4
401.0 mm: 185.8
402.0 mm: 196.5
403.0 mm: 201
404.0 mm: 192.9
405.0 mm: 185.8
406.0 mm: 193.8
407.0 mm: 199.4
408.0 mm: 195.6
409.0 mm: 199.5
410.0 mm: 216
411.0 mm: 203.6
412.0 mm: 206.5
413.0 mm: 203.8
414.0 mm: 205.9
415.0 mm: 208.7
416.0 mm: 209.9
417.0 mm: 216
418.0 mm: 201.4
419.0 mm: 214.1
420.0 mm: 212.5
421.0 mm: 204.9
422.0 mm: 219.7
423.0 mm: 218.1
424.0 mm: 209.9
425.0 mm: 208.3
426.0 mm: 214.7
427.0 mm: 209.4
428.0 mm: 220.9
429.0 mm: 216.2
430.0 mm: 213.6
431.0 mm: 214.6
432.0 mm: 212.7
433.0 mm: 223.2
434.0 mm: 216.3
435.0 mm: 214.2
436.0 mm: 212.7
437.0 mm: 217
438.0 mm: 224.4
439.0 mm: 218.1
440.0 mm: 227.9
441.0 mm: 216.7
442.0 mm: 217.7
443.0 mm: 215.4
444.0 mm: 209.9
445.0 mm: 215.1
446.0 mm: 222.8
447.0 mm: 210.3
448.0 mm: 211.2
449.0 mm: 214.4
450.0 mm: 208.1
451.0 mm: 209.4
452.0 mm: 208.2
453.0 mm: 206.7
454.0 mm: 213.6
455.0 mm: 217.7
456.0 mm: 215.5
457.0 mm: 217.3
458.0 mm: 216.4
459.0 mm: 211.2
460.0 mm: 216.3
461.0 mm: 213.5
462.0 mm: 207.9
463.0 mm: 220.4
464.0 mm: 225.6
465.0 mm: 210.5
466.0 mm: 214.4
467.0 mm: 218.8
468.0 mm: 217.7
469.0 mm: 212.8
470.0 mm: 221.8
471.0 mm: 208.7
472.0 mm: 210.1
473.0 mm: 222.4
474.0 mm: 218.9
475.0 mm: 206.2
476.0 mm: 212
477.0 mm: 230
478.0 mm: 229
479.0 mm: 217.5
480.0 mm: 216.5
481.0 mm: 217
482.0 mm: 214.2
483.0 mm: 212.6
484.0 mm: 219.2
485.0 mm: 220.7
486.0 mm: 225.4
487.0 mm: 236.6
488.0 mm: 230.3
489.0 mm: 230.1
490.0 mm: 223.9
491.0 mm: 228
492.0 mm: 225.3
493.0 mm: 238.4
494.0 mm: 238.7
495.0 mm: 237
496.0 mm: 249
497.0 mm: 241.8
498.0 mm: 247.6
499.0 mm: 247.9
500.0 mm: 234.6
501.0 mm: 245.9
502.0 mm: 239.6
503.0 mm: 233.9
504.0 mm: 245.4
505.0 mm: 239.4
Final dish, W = 1.3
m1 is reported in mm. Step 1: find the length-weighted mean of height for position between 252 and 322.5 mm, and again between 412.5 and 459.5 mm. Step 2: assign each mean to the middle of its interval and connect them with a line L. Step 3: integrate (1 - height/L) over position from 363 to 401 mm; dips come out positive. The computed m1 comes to 5.0 mm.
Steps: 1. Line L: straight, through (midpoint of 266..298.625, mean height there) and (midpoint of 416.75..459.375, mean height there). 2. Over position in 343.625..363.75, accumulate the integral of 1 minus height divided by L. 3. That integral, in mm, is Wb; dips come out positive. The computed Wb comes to 5.0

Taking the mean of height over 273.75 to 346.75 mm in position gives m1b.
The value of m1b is 172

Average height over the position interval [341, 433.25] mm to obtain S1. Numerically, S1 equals 182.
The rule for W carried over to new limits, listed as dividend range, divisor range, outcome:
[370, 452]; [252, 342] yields 1.10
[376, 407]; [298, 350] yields 1.12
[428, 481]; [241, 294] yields 1.11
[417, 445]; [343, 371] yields 1.39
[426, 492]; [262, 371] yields 1.26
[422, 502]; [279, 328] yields 1.26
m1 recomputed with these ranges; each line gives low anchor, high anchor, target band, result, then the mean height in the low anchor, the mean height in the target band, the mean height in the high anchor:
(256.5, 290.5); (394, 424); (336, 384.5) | 9.5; 198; 161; 201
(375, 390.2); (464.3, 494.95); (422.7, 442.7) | -1.6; 177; 216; 221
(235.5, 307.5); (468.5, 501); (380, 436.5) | 3.7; 190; 199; 226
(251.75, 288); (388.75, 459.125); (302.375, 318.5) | 2.4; 199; 172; 207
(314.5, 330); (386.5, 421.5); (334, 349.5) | 1.6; 167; 156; 197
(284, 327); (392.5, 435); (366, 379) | 1.5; 173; 170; 204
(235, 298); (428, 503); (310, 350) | 7.7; 193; 163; 221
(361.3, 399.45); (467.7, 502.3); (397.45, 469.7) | -3.3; 176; 211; 226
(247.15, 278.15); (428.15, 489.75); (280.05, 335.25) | 8.6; 202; 173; 217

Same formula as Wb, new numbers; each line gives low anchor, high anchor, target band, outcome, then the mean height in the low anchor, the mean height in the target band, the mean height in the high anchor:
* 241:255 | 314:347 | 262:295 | -2.7 mm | 189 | 194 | 163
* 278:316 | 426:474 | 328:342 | 1.9 mm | 177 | 162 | 215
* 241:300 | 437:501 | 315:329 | 2.3 mm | 193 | 167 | 221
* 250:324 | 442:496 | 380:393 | 1.4 mm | 186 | 182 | 219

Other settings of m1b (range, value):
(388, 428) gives 200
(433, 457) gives 215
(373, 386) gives 175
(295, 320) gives 172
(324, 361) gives 157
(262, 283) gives 202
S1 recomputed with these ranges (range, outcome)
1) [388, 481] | 209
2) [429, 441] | 218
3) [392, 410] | 192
